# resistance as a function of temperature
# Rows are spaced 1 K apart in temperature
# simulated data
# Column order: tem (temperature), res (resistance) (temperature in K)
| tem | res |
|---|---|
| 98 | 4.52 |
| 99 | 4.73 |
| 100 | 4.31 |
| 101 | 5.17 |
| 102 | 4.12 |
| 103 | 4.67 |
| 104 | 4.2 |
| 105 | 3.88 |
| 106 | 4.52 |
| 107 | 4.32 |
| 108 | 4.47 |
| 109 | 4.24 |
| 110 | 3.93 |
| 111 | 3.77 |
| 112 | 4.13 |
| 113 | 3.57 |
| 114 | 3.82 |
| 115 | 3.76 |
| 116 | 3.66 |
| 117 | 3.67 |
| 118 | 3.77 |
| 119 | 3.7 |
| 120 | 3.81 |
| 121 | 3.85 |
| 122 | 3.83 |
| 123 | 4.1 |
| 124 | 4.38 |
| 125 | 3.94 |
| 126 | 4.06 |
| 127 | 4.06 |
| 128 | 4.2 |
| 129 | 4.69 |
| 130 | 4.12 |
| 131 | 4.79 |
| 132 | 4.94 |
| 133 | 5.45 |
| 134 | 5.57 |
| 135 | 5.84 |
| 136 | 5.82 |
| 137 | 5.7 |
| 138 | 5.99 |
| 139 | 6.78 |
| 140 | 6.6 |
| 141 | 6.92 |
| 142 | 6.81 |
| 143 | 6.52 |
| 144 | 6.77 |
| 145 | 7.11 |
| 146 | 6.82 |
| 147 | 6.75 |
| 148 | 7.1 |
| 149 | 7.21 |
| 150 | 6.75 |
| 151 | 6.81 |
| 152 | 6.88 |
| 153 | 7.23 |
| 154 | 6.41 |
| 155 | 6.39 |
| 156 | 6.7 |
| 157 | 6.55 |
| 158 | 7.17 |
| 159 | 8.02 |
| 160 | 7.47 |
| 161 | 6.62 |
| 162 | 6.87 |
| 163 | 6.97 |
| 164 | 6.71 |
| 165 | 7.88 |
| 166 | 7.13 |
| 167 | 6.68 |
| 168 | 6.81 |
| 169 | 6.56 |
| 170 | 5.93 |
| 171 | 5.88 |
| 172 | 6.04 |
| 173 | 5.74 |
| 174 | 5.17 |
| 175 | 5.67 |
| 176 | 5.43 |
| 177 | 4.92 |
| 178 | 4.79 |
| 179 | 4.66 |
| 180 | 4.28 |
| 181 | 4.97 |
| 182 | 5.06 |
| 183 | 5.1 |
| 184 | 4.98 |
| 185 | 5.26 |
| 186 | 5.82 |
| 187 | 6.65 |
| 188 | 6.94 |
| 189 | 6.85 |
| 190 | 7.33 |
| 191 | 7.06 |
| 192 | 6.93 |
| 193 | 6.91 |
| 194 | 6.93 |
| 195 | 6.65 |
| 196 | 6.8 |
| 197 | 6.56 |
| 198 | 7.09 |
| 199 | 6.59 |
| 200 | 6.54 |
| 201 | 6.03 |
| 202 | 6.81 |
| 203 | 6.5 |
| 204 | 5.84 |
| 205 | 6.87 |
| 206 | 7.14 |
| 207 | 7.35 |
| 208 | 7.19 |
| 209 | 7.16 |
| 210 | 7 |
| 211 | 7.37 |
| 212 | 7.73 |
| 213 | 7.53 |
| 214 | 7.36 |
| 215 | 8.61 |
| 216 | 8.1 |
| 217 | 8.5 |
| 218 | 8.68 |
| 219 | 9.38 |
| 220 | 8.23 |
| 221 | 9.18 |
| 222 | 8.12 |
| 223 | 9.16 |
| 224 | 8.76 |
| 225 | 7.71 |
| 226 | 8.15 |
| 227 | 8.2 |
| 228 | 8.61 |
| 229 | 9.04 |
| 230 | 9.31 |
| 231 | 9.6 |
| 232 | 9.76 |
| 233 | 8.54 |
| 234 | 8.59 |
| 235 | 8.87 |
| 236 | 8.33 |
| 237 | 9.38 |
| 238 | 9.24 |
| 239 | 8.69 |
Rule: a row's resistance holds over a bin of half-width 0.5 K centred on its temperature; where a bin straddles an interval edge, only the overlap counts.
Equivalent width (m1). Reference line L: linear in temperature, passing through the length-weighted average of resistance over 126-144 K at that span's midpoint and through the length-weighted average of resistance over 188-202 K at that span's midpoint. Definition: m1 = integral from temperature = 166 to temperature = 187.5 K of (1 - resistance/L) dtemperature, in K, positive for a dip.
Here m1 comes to 2.8 K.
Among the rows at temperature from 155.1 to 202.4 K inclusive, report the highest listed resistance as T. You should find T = 8.02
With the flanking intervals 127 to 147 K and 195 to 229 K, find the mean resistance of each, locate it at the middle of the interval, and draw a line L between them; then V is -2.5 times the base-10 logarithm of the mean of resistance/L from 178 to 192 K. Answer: 0.207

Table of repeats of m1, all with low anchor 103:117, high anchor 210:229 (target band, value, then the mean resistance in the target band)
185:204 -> 1.68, 6.66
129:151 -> -4.09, 6.19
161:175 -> -0.44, 6.47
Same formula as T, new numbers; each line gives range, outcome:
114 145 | 7.11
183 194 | 7.33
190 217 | 8.61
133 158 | 7.23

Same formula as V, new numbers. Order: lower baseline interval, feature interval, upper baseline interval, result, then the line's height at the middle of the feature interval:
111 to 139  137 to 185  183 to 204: -0.16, 5.53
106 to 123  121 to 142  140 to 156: 0.07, 5.39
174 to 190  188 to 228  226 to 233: -0.01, 7.39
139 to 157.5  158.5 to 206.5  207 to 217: 0.15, 7.23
